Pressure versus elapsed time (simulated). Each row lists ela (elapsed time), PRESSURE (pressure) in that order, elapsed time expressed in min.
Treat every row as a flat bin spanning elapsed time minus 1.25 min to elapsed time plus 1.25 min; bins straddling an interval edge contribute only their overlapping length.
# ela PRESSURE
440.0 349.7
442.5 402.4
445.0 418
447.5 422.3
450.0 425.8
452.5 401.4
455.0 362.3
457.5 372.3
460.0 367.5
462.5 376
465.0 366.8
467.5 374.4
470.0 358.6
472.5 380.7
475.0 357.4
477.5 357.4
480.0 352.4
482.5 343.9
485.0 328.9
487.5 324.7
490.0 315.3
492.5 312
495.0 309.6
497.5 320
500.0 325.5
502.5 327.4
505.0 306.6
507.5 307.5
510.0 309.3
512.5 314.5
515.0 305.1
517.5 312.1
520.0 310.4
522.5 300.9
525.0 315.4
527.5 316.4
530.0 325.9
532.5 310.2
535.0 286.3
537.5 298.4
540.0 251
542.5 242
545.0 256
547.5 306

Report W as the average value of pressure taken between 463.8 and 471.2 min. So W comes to 367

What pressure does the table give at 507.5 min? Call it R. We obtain 307.5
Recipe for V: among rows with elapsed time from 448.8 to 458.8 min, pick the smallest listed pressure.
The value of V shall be 362.3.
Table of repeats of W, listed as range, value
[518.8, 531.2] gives 314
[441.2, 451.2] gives 417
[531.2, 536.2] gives 299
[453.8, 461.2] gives 367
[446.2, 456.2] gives 403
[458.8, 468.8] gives 371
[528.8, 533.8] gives 318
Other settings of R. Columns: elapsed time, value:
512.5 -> 314.5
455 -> 362.3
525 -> 315.4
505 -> 306.6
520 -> 310.4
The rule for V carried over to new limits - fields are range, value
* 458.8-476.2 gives 357.4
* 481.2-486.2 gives 328.9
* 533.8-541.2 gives 251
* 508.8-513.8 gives 309.3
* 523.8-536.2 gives 286.3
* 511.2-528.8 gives 300.9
